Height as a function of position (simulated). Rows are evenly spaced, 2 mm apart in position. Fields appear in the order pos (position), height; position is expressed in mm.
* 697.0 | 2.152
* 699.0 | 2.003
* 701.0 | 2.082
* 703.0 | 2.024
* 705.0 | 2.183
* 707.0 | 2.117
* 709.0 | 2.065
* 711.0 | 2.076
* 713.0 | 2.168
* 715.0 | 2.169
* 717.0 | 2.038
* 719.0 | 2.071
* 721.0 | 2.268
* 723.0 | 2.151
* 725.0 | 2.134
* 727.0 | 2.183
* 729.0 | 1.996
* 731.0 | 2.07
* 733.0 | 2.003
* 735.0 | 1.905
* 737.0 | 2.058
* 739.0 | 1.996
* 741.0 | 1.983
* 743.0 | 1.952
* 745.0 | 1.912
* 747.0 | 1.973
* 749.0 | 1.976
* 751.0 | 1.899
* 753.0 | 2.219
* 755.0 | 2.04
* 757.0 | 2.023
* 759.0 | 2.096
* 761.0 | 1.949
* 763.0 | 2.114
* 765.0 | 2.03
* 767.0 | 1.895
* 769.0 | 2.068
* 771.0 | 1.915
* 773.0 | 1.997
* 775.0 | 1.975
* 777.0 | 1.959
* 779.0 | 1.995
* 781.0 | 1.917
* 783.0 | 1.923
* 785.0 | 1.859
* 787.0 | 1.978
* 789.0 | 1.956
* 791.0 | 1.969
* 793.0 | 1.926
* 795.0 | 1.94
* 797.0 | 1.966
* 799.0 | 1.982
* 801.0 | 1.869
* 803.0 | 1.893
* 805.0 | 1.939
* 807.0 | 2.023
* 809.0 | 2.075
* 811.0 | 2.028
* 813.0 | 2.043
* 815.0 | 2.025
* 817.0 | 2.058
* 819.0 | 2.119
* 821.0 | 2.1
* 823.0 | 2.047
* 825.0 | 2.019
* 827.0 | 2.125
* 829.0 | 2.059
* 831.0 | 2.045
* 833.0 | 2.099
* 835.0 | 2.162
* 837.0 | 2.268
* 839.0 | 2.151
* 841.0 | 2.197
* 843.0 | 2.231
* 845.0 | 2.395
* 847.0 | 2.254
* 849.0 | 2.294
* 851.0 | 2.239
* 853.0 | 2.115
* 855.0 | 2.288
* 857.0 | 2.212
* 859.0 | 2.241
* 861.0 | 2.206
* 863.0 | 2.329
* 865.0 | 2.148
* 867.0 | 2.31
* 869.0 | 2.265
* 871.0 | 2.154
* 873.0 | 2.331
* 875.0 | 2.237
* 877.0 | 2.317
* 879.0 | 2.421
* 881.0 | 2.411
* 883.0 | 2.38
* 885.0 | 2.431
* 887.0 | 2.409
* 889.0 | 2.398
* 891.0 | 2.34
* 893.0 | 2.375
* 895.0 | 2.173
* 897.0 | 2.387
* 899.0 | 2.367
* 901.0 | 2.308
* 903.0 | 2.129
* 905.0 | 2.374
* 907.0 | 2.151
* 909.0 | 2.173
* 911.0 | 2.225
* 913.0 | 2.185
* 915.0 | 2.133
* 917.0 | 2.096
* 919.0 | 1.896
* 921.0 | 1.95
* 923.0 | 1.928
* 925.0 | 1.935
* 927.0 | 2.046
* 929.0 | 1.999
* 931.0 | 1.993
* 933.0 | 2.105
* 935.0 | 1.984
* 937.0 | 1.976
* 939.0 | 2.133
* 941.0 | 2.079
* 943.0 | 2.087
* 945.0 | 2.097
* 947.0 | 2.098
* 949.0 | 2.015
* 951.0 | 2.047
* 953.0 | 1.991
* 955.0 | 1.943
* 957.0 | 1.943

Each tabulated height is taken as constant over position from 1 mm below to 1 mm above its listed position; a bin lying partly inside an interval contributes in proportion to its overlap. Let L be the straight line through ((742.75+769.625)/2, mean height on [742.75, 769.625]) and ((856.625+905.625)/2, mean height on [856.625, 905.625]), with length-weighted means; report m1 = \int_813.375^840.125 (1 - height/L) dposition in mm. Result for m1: 0.99 mm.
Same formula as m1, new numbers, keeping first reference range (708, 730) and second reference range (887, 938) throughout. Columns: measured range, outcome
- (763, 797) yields 2.7 mm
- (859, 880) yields -1.2 mm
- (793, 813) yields 1.5 mm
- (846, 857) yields -0.5 mm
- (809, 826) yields 0.6 mm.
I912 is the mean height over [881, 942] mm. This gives 2.17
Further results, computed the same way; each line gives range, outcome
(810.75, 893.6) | 2.22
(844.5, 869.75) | 2.25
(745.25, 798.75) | 1.98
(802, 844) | 2.08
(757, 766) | 2.04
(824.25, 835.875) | 2.09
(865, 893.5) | 2.33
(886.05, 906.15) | 2.32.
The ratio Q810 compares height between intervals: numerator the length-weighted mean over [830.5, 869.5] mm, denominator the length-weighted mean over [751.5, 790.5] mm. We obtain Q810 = 1.1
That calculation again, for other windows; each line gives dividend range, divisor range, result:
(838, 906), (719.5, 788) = 1.14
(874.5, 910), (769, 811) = 1.19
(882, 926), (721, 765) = 1.09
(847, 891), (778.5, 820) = 1.16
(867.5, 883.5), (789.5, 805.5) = 1.19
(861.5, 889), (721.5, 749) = 1.14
